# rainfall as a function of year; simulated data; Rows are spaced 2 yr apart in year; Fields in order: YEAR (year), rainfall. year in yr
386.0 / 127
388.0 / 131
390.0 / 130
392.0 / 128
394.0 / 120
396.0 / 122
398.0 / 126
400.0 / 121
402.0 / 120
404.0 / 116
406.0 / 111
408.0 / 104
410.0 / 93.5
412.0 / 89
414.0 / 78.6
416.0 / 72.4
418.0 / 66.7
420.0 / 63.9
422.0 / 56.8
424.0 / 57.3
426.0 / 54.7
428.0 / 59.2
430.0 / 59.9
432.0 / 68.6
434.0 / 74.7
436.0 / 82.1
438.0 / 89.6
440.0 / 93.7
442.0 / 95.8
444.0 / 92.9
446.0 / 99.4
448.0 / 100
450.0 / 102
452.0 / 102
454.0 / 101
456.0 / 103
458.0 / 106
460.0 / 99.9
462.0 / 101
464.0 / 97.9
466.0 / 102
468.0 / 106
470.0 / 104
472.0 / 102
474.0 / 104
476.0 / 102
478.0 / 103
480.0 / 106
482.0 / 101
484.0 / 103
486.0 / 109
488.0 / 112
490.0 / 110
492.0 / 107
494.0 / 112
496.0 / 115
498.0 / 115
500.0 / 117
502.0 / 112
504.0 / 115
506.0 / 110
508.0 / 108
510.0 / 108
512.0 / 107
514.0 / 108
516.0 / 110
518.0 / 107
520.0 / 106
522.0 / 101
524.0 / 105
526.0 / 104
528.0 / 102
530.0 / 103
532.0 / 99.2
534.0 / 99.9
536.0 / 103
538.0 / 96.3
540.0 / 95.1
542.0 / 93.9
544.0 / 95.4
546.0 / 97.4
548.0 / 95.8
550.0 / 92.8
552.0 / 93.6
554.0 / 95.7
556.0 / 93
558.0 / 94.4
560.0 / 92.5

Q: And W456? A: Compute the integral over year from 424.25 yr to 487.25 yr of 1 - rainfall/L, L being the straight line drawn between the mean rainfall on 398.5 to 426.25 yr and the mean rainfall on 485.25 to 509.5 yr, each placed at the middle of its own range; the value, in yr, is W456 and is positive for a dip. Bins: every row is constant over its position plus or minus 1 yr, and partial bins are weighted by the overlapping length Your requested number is 4.0 yr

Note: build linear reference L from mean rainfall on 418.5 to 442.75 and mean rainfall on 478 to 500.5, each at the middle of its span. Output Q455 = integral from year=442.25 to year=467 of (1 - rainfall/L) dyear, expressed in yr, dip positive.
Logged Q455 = -4.00 yr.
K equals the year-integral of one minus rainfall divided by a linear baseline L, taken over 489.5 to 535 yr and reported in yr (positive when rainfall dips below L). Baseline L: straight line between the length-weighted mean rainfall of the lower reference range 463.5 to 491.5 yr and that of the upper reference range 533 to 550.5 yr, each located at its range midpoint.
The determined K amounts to -3.4 yr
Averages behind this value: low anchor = 105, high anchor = 96.7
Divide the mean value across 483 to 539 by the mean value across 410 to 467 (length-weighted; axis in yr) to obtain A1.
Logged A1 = 1.27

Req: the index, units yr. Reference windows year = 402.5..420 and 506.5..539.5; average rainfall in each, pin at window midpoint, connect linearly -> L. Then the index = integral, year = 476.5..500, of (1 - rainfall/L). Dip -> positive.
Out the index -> -2.0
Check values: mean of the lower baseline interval 90.6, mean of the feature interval 109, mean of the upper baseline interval 104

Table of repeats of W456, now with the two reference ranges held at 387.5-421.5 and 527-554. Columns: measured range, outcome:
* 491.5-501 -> -1.32 yr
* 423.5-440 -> 5.26 yr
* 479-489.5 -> -0.64 yr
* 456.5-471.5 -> -0.16 yr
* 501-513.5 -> -1.36 yr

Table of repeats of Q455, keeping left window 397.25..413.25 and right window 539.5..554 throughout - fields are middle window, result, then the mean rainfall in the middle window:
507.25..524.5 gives -1.5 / 107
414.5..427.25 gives 5.3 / 62.6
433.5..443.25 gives 1.7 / 88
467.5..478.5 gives -0.1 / 103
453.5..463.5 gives 0.2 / 102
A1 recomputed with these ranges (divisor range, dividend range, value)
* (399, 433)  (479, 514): 1.34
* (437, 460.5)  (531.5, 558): 0.97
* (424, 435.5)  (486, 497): 1.74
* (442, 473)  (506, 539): 1.03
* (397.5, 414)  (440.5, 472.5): 0.94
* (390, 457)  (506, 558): 1.09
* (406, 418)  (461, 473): 1.16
